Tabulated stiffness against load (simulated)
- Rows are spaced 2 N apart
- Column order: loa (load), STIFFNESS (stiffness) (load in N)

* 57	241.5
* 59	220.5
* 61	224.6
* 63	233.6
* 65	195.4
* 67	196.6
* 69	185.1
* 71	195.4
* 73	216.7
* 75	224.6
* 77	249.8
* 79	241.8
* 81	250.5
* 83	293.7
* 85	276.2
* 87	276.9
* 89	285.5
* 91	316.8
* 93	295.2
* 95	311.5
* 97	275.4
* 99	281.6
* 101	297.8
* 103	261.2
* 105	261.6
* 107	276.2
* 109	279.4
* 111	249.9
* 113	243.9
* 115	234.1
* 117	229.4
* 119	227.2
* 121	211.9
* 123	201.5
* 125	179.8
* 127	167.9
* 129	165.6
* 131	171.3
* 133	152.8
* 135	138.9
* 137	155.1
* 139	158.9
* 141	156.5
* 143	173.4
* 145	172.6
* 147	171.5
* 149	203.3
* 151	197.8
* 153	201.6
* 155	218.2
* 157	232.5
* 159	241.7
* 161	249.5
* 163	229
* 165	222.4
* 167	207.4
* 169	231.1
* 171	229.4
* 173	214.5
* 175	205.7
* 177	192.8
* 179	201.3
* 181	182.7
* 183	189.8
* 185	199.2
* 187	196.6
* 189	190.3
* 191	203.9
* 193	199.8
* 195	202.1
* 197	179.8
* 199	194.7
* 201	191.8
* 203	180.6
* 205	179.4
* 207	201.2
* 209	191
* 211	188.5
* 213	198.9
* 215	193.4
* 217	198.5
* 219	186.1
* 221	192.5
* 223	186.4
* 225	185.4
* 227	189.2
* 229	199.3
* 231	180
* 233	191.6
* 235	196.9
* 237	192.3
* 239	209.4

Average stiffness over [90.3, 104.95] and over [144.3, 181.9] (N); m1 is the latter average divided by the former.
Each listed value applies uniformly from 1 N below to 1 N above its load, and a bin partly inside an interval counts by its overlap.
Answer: 0.7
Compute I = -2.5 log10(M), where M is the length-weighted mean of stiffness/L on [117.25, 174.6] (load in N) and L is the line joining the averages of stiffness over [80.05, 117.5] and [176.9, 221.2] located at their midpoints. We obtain 0.190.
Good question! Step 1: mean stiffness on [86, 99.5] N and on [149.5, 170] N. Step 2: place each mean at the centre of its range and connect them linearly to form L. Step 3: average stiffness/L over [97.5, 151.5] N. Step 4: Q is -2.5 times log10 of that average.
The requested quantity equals 0.24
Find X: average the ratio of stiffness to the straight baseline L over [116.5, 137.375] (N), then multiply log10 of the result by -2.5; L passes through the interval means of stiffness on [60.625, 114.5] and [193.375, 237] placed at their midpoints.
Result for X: 0.28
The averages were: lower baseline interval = 256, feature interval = 182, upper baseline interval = 191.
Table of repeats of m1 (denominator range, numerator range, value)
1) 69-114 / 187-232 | 0.72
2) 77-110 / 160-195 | 0.75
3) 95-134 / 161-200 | 0.88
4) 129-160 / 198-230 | 1.05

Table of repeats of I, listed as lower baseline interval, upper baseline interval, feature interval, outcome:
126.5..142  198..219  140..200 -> -0.17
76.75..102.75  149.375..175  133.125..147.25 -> 0.44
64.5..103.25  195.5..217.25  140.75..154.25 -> 0.20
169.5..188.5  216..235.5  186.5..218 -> 0.02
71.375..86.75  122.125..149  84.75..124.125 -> -0.23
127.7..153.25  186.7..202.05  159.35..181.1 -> -0.18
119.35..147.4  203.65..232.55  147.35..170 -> -0.24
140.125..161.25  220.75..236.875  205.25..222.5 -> 0.00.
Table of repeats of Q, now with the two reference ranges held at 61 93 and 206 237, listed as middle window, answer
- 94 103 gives -0.217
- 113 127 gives 0.077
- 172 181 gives 0.036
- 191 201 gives 0.034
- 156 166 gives -0.104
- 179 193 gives 0.054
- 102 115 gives -0.121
